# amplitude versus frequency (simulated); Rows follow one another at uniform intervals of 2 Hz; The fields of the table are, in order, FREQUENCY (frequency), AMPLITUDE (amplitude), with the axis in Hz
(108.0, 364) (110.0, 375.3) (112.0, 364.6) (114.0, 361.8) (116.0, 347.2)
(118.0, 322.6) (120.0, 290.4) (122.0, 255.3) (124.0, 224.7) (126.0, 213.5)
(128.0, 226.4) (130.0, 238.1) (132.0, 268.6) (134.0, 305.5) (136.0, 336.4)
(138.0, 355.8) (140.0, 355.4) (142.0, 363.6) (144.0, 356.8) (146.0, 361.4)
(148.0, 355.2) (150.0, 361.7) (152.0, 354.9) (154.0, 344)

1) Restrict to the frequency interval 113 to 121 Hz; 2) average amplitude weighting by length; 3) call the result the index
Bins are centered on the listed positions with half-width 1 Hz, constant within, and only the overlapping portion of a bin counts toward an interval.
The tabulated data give 330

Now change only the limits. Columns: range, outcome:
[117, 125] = 273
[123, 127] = 219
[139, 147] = 359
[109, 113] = 370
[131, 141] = 324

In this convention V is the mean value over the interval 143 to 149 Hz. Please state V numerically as 358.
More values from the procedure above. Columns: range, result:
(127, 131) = 232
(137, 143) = 358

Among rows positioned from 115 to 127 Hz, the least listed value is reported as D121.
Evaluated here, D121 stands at 213.5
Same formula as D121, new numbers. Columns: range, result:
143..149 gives 355.2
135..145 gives 336.4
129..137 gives 238.1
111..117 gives 347.2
